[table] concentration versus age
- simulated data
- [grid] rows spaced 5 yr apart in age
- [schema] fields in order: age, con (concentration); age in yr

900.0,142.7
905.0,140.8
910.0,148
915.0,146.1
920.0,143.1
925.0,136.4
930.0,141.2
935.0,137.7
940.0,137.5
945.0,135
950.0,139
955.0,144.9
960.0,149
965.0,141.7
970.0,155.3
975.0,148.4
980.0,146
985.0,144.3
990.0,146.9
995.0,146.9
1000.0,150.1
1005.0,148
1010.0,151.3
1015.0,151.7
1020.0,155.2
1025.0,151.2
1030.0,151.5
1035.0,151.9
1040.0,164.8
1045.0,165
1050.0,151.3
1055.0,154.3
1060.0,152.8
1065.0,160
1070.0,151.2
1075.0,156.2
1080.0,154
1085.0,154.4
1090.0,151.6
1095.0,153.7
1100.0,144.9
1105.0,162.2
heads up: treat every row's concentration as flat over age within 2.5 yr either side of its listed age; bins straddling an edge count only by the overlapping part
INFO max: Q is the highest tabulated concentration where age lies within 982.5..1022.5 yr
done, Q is 155.2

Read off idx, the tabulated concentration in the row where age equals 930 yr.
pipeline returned 141.2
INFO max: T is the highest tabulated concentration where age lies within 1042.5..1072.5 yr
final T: 165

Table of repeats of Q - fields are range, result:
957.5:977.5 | 155.3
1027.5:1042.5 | 164.8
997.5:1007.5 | 150.1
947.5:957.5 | 144.9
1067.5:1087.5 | 156.2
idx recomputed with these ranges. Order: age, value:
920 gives 143.1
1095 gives 153.7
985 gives 144.3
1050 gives 151.3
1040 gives 164.8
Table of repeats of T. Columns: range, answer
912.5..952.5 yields 146.1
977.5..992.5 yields 146.9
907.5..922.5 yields 148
